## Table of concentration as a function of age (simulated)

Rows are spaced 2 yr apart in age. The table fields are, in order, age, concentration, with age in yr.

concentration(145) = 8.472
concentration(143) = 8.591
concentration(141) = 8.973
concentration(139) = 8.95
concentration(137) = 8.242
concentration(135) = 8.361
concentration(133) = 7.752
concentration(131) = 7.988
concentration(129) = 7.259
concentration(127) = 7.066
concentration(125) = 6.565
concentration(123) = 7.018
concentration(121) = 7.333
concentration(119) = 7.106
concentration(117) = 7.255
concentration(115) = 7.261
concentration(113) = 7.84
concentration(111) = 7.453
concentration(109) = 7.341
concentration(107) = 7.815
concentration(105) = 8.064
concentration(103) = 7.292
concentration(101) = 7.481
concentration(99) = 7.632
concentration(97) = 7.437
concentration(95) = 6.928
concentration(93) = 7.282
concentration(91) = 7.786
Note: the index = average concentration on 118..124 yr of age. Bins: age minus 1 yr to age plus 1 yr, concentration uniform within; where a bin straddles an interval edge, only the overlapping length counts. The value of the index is 7.15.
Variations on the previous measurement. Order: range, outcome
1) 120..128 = 7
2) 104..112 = 7.67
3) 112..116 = 7.55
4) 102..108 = 7.72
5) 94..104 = 7.35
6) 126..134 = 7.52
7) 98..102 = 7.56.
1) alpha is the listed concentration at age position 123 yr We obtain 7.018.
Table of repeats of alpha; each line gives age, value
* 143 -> 8.591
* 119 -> 7.106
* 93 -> 7.282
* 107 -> 7.815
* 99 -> 7.632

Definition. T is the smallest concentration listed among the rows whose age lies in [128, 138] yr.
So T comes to 7.259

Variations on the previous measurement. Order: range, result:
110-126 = 6.565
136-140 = 8.242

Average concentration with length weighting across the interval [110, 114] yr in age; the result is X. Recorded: 7.65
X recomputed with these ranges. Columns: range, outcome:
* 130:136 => 8.03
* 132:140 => 8.33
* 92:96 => 7.11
